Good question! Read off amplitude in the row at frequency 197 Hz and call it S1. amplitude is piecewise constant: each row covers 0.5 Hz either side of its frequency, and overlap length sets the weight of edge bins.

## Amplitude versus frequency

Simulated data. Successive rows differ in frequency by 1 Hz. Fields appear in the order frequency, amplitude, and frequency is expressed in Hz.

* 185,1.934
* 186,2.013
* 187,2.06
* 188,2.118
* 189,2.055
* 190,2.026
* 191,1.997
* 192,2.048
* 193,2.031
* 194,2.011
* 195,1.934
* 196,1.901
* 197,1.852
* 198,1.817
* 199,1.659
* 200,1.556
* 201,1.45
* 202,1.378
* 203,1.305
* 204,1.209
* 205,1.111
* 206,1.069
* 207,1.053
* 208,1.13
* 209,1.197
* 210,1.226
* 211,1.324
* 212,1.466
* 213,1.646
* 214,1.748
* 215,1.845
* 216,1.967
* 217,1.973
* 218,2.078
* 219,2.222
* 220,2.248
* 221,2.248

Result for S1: 1.852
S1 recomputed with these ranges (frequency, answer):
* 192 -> 2.048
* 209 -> 1.197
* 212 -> 1.466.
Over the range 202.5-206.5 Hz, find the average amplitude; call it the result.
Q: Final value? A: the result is 1.17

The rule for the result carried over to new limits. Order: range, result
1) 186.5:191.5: 2.05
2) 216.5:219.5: 2.09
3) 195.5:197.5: 1.88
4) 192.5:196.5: 1.97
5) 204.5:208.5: 1.09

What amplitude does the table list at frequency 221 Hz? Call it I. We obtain 2.248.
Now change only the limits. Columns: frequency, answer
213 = 1.646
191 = 1.997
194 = 2.011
